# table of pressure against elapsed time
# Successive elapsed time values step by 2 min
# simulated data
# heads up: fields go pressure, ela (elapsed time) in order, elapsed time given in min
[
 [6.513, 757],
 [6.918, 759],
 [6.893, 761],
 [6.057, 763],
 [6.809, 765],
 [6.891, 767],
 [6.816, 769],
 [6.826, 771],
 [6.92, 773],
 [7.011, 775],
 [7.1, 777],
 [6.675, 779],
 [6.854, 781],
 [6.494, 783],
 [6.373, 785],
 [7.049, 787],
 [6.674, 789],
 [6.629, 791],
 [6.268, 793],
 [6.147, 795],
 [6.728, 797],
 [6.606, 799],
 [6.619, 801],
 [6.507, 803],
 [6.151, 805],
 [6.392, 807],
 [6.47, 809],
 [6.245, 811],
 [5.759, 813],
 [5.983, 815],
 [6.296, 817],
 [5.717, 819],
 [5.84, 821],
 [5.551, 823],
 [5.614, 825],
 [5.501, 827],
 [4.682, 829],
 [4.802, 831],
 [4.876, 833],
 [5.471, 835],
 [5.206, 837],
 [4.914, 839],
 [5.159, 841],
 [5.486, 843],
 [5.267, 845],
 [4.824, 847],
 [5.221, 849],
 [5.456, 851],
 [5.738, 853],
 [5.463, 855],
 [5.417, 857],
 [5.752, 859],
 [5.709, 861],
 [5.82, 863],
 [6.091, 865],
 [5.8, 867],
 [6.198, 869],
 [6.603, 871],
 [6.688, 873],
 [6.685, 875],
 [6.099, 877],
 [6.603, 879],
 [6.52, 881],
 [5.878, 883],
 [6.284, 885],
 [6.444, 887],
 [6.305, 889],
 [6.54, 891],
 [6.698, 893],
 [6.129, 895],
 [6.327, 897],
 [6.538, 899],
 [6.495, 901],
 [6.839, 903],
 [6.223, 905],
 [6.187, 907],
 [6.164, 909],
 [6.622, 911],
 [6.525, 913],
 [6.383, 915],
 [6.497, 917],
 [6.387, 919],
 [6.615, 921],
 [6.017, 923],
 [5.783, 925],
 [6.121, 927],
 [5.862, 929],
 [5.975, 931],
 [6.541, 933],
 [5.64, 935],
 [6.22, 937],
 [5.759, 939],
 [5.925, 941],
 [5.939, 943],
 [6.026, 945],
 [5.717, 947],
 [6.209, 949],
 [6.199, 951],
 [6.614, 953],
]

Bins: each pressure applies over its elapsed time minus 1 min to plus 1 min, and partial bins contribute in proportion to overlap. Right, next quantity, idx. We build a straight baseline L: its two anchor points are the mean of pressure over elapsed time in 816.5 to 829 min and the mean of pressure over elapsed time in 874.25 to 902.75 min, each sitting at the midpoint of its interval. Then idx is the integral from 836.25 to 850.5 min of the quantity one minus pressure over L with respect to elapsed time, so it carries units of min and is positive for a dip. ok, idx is 1.74 min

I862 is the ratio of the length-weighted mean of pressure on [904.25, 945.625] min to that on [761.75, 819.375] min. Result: 0.9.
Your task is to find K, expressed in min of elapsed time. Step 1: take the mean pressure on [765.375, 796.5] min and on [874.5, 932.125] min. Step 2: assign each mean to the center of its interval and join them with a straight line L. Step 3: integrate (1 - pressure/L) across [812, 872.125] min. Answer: 9.0 min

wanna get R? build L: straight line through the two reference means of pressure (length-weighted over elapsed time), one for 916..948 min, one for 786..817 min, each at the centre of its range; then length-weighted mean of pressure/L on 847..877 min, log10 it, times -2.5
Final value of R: 0.067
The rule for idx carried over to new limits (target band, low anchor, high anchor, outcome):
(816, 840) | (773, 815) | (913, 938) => 4.0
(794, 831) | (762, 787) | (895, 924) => 3.6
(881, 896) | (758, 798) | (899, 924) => 0.3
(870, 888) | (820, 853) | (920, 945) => -2.6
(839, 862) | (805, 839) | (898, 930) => 1.8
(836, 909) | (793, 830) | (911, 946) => 1.3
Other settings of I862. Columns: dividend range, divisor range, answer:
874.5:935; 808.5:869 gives 1.14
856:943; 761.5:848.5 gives 1.02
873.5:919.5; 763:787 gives 0.95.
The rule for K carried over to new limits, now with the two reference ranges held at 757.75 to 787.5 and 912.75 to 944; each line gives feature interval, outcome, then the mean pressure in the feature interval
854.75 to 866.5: 1.2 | 5.73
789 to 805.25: 0.5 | 6.48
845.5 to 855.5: 1.7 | 5.33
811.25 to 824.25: 1.4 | 5.88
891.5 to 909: -0.5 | 6.42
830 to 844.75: 3.1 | 5.14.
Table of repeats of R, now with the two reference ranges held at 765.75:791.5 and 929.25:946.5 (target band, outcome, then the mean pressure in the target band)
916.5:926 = -0.031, 6.25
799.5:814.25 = 0.057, 6.31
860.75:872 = 0.051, 6.06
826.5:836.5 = 0.278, 5.05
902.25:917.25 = -0.050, 6.42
